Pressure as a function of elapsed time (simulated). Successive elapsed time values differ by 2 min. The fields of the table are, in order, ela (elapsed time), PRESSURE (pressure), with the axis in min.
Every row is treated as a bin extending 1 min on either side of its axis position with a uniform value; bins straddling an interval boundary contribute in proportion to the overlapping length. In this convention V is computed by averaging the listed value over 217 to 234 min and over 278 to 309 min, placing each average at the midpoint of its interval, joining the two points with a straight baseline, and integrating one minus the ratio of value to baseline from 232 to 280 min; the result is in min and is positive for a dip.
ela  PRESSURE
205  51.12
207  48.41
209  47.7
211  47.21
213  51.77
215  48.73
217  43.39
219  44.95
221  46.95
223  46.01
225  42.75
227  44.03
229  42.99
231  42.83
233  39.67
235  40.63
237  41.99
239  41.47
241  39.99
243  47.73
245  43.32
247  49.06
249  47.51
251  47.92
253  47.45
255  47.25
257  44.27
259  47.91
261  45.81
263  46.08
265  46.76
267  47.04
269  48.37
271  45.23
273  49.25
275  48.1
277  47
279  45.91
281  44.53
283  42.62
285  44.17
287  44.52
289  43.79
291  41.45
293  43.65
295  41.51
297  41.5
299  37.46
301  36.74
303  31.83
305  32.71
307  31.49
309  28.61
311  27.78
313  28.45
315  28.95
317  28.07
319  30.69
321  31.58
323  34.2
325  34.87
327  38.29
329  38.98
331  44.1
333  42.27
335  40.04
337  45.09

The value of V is -4.2 min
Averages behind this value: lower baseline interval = 43.8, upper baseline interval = 39.9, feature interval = 45.7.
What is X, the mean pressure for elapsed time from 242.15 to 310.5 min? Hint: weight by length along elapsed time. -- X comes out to 43.4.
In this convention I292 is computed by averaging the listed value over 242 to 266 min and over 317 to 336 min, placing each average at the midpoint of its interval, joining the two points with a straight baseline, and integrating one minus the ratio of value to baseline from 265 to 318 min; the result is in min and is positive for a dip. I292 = 2.6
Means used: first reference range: 46.8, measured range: 39.8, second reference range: 36.7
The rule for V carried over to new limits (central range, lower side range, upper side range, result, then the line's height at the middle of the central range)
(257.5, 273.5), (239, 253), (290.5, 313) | -1.8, 42.1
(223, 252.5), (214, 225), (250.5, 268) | 1.5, 46.2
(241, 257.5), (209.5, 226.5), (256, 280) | 0.1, 46.7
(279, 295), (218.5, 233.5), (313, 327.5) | -3.3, 36.1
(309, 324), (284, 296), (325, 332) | 4.0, 40.8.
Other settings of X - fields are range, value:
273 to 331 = 37.8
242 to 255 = 47.2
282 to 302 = 41.7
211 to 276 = 45.6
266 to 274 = 47.5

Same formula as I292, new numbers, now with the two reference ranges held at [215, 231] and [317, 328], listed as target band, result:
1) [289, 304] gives -1.3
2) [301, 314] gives 1.7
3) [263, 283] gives -3.9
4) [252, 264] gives -1.7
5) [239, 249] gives -0.6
